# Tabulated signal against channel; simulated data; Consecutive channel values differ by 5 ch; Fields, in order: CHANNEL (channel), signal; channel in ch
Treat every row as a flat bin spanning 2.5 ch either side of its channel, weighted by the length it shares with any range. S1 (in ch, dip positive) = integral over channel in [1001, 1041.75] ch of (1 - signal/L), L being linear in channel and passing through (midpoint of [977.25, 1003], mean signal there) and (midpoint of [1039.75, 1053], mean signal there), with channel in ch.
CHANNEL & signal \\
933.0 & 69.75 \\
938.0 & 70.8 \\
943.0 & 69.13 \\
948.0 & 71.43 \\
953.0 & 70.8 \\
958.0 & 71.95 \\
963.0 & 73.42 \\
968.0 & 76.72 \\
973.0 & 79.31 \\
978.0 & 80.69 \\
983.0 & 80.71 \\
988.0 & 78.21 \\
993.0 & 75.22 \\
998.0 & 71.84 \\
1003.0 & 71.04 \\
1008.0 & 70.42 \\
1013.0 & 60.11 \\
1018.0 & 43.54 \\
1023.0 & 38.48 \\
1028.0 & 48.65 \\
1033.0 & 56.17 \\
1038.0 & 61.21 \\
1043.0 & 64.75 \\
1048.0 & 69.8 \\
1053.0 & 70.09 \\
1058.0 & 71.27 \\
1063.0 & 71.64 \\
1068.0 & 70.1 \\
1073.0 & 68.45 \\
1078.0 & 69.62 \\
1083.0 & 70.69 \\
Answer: 8.7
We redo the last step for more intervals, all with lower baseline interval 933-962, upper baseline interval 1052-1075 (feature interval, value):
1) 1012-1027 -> 5.2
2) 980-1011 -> -1.7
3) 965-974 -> -0.9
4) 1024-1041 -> 3.9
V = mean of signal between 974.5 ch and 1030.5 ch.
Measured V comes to 65.6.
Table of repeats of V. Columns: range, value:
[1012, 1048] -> 54.1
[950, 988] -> 76.3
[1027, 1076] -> 65.8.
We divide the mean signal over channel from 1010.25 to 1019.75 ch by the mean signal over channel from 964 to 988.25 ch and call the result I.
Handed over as 0.7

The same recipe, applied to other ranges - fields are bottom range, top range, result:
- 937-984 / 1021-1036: 0.65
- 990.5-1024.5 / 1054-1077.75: 1.13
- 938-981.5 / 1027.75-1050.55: 0.83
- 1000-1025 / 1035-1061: 1.17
